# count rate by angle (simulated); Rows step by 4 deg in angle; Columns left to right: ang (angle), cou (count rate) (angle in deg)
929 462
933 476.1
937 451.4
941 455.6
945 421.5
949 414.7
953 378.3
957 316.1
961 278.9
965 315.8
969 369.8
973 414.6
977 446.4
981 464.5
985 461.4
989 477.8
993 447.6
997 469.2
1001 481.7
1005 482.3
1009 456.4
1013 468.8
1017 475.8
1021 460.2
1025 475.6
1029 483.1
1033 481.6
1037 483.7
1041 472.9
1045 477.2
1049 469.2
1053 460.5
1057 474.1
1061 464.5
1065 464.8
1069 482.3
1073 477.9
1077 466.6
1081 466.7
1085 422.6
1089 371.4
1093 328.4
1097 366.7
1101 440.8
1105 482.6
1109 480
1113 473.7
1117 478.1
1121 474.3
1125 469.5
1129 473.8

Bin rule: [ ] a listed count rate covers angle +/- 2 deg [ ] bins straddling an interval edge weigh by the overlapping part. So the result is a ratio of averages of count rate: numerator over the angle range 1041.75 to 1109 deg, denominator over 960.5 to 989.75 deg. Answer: 1.10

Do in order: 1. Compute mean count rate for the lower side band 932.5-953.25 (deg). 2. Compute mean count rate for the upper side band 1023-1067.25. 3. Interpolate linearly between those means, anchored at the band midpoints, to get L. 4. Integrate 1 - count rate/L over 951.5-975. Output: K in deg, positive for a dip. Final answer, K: 5.18 deg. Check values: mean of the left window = 434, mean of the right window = 473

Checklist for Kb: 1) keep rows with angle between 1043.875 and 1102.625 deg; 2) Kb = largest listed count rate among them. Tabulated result 482.3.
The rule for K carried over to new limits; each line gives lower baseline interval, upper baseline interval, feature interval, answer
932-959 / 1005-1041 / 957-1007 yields 2.5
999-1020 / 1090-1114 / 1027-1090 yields -2.5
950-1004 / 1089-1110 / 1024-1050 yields -4.2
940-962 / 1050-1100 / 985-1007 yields -3.9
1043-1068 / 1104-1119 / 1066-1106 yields 3.7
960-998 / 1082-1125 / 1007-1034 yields -3.1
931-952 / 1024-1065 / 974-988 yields -0.1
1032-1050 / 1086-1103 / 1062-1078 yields -1.8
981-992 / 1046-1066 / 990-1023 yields -0.1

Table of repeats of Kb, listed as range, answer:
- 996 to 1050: 483.7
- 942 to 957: 421.5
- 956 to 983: 464.5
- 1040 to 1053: 477.2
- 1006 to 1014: 468.8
